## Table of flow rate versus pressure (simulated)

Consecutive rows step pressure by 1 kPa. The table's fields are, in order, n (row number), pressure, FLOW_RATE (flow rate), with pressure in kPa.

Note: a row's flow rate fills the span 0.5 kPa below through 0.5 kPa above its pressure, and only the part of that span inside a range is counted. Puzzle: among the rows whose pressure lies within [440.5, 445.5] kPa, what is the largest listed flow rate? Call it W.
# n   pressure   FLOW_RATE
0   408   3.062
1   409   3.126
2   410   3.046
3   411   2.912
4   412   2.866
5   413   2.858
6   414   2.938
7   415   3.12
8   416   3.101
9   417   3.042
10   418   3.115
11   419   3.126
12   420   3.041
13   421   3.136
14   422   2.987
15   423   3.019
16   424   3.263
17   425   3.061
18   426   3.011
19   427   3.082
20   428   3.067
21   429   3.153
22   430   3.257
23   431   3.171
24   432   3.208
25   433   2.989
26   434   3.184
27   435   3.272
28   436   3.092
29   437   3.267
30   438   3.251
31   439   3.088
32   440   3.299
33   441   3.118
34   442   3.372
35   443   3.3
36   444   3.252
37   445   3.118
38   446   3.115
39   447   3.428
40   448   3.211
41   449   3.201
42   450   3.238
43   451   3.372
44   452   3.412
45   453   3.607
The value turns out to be 3.372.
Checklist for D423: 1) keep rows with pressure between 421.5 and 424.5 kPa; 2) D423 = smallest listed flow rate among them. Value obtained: 2.987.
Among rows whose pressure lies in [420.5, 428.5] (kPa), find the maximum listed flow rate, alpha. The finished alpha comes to 3.263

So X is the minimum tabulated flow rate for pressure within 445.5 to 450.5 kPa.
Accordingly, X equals 3.115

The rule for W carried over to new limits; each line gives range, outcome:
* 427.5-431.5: 3.257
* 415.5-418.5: 3.115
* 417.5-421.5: 3.136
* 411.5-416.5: 3.12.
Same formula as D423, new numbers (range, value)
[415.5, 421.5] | 3.041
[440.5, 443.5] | 3.118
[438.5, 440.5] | 3.088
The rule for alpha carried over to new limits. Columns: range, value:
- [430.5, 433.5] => 3.208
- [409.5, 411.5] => 3.046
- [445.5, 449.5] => 3.428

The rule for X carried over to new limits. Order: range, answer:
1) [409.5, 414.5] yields 2.858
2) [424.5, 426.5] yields 3.011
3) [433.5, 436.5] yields 3.092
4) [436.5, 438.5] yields 3.251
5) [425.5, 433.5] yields 2.989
